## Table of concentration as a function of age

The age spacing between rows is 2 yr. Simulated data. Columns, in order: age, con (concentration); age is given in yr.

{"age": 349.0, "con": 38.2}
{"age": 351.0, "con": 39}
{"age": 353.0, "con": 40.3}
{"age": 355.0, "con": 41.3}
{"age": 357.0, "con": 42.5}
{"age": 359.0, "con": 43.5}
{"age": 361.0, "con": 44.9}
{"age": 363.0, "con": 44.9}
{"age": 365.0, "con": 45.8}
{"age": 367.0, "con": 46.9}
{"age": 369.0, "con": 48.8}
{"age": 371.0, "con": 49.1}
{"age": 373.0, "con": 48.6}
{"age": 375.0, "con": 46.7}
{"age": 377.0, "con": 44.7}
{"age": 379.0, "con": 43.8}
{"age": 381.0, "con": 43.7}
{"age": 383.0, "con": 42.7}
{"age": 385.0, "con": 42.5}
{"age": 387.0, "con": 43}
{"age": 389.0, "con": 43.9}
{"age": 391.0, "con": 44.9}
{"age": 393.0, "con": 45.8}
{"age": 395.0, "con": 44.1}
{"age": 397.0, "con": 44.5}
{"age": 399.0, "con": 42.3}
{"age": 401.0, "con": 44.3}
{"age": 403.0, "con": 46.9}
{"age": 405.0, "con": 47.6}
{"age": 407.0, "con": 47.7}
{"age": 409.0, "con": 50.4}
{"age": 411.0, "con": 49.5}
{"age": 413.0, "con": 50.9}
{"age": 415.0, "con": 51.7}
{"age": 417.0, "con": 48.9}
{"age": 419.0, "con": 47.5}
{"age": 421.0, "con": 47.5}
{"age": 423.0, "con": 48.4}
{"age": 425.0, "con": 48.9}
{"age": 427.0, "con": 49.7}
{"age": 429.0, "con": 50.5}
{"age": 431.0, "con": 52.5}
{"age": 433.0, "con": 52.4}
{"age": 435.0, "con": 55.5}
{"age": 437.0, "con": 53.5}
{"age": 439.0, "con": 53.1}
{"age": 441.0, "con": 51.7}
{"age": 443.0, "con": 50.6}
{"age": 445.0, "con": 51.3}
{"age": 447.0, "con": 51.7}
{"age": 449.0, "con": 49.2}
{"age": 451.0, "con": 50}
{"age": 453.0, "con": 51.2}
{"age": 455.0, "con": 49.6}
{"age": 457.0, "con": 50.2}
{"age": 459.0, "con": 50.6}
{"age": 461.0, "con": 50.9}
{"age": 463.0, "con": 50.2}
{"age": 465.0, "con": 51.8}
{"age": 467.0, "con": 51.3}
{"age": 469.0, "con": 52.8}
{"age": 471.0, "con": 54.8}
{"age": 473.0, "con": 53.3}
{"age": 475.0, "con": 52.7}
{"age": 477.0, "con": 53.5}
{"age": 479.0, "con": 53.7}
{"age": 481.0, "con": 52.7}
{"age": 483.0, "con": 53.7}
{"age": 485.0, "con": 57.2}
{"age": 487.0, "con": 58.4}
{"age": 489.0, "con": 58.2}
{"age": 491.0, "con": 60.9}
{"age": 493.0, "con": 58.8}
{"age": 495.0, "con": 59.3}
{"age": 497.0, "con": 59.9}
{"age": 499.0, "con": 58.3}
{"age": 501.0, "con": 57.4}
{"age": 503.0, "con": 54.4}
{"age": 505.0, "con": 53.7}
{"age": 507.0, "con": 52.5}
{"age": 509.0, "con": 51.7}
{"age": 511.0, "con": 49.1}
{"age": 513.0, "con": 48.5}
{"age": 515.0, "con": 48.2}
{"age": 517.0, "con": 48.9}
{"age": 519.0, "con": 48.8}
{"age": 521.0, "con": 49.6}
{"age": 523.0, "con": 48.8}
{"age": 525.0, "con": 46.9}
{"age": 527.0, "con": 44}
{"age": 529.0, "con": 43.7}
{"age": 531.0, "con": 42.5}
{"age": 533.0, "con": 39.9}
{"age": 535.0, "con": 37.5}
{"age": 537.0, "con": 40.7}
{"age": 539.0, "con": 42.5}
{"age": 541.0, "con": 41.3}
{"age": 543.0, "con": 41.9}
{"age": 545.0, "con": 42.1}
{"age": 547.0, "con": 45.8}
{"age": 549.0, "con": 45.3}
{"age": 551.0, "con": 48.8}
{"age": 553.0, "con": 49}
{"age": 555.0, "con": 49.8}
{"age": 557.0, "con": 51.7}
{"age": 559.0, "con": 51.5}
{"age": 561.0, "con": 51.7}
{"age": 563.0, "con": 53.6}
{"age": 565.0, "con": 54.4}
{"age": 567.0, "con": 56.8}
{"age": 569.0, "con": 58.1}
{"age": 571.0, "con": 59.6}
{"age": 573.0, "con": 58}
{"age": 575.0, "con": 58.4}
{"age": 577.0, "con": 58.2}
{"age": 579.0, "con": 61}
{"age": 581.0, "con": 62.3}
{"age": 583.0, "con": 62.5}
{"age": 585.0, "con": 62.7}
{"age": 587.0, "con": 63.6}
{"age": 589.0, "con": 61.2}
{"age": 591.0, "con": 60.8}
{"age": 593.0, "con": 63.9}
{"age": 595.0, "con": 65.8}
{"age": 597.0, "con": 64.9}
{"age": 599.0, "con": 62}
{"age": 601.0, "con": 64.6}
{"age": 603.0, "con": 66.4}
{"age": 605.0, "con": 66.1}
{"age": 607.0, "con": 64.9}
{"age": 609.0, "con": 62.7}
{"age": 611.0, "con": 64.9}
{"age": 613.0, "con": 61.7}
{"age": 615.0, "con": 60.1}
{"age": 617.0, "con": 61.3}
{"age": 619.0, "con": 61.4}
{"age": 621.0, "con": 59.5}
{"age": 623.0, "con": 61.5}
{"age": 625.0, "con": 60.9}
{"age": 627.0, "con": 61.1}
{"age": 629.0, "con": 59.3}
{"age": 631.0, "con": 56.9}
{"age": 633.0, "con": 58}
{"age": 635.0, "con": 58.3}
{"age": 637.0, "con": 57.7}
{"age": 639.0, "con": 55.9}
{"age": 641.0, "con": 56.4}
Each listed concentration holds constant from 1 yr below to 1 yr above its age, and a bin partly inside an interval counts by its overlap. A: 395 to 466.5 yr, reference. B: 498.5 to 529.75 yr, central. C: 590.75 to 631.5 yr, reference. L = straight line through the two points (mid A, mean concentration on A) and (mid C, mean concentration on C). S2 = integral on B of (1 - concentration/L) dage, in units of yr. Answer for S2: 3.0 yr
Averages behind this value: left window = 49.7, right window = 62.5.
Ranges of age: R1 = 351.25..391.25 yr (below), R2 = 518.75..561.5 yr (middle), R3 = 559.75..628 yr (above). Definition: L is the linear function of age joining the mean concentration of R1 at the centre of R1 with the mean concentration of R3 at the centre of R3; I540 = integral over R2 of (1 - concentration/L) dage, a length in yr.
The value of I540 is 8.7 yr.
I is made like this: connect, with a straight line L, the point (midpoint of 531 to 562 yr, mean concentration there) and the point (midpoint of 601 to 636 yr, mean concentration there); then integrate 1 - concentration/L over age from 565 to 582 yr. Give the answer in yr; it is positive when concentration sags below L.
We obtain -2.5 yr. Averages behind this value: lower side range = 45.2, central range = 58.8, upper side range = 61.6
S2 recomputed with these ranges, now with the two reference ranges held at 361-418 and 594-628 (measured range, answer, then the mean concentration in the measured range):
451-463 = 0.20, 50.4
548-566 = 2.52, 50.6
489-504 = -1.14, 58.4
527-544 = 4.70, 41.4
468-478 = -0.17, 53.4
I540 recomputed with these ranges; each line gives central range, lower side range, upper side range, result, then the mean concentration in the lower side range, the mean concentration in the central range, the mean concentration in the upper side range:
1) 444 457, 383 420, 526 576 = -1.0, 46.4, 50.5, 48.3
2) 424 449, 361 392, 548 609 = -1.2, 45.3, 51.7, 58.7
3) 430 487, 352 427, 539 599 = -3.2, 46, 52.3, 55.2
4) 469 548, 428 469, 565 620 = 7.3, 51.4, 50.4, 61.9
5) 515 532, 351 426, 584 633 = 2.8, 45.8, 46.7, 62.3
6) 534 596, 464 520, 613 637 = 4.1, 54.1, 53.6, 59.8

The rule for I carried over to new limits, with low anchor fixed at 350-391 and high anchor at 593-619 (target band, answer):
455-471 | 0.2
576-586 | 0.0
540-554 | 3.3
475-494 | -0.9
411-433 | -0.5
